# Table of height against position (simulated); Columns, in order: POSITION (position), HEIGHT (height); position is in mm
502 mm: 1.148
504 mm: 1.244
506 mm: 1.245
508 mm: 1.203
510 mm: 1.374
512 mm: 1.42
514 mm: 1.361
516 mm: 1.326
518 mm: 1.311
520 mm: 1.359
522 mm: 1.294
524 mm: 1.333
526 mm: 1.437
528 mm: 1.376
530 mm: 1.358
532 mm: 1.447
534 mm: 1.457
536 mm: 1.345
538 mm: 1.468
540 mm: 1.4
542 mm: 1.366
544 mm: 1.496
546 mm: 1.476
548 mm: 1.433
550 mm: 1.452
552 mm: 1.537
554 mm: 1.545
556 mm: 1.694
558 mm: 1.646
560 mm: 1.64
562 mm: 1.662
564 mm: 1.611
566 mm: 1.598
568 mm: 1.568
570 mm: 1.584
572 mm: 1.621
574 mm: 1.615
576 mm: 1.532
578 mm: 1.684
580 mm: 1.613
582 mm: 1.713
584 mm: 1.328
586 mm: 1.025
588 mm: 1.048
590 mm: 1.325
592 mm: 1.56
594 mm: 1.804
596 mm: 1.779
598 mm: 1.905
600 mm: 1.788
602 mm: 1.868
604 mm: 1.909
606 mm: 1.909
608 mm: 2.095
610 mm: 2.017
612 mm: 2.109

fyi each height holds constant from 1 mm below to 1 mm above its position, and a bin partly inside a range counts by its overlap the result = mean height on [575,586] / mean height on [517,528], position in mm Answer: 1.13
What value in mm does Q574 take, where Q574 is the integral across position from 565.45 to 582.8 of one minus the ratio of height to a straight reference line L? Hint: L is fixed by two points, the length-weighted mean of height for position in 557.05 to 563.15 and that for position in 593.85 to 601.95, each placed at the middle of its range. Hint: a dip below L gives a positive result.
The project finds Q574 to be 1.0 mm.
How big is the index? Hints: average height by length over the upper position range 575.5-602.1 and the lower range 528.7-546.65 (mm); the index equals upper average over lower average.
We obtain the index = 1.1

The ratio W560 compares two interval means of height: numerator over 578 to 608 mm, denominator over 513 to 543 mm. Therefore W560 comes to 1.2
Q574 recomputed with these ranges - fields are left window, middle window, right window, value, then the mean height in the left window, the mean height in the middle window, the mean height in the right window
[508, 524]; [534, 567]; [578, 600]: -2.1 mm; 1.34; 1.52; 1.53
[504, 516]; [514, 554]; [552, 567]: 1.5 mm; 1.31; 1.41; 1.62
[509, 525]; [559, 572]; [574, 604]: -0.9 mm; 1.35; 1.61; 1.58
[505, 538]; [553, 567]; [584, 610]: -1.0 mm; 1.36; 1.63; 1.67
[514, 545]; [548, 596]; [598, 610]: 4.0 mm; 1.38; 1.54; 1.92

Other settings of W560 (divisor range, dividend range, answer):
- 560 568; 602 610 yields 1.21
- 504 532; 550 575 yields 1.20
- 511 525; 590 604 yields 1.31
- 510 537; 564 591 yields 1.08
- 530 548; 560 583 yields 1.13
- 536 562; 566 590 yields 0.98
